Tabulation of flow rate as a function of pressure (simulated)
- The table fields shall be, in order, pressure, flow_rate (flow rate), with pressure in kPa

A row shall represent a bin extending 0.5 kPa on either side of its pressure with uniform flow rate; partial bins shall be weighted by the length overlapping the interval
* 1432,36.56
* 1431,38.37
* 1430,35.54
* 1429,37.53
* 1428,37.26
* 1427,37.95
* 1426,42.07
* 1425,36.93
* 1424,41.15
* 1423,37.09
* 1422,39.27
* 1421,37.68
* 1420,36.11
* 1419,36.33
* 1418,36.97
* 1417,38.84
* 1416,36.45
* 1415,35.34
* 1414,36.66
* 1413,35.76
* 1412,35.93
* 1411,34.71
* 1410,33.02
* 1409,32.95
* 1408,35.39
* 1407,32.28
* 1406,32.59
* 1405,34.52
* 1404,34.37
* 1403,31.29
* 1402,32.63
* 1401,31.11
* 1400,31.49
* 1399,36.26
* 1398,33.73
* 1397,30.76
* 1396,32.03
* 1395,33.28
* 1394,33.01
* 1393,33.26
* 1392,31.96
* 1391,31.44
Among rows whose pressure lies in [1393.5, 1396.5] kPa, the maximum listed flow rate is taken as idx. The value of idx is 33.28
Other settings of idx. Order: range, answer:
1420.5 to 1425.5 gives 41.15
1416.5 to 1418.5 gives 38.84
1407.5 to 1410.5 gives 35.39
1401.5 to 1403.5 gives 32.63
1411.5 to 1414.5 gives 36.66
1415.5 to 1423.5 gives 39.27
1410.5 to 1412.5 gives 35.93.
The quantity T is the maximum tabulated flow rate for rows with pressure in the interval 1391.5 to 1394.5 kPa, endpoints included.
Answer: 33.26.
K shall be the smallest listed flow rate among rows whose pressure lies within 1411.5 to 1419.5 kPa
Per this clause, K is 35.34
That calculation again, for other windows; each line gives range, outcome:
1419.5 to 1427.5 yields 36.11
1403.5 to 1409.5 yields 32.28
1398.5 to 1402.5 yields 31.11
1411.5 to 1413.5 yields 35.76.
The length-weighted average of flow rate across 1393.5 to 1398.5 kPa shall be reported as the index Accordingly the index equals 32.6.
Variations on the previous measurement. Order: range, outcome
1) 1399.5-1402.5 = 31.7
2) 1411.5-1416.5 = 36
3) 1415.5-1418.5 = 37.4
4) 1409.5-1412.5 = 34.6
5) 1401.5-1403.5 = 32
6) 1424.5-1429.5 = 38.3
